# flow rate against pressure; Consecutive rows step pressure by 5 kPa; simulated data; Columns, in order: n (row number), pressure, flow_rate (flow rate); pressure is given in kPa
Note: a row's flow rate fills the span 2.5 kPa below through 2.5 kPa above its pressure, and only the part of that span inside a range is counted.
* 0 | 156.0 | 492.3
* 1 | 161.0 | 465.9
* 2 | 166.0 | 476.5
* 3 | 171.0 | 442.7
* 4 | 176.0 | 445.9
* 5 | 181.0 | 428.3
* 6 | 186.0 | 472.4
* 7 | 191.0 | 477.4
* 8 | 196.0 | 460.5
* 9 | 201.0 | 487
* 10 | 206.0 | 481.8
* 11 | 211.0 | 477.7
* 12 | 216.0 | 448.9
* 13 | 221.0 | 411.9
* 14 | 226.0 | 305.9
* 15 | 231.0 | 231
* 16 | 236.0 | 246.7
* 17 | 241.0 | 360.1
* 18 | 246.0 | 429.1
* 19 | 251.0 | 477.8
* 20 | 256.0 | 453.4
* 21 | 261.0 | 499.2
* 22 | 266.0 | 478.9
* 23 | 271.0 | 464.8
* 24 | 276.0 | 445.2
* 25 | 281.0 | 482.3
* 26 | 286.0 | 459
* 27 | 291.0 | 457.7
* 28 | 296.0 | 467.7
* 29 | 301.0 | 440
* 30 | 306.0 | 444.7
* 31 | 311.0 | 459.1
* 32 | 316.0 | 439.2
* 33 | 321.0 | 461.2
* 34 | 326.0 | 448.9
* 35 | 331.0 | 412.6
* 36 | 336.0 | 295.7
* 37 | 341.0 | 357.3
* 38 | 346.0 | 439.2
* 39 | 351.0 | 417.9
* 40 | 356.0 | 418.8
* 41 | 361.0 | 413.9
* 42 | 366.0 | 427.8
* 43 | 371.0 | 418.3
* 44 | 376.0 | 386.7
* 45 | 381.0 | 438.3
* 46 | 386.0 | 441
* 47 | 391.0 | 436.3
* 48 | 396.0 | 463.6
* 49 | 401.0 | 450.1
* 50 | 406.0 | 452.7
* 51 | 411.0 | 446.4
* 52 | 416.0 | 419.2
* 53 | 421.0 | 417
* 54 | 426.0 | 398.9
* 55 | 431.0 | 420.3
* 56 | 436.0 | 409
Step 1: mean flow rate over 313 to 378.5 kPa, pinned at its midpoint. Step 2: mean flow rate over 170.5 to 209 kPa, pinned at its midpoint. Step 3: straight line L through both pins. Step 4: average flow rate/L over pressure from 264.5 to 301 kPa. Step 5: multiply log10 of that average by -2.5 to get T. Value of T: -0.08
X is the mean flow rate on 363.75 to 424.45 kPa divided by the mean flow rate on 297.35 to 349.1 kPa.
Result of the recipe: 1.0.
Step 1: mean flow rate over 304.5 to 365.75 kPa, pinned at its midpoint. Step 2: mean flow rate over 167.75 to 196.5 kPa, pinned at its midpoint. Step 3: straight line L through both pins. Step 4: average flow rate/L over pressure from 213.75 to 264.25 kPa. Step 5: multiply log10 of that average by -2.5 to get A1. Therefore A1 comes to 0.14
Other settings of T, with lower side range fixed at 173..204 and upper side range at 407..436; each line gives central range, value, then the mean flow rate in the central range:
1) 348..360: 0.04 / 419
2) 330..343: 0.24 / 348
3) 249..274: -0.06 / 474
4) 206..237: 0.23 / 369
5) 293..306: -0.02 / 452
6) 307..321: -0.03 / 451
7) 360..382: 0.04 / 416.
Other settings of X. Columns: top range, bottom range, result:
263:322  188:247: 1.14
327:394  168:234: 0.96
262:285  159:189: 1.03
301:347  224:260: 1.15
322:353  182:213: 0.84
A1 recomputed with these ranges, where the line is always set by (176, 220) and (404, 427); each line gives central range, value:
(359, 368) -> 0.04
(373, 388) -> 0.03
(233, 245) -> 0.40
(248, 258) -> -0.02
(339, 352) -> 0.09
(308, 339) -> 0.06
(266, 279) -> -0.02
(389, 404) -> -0.05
